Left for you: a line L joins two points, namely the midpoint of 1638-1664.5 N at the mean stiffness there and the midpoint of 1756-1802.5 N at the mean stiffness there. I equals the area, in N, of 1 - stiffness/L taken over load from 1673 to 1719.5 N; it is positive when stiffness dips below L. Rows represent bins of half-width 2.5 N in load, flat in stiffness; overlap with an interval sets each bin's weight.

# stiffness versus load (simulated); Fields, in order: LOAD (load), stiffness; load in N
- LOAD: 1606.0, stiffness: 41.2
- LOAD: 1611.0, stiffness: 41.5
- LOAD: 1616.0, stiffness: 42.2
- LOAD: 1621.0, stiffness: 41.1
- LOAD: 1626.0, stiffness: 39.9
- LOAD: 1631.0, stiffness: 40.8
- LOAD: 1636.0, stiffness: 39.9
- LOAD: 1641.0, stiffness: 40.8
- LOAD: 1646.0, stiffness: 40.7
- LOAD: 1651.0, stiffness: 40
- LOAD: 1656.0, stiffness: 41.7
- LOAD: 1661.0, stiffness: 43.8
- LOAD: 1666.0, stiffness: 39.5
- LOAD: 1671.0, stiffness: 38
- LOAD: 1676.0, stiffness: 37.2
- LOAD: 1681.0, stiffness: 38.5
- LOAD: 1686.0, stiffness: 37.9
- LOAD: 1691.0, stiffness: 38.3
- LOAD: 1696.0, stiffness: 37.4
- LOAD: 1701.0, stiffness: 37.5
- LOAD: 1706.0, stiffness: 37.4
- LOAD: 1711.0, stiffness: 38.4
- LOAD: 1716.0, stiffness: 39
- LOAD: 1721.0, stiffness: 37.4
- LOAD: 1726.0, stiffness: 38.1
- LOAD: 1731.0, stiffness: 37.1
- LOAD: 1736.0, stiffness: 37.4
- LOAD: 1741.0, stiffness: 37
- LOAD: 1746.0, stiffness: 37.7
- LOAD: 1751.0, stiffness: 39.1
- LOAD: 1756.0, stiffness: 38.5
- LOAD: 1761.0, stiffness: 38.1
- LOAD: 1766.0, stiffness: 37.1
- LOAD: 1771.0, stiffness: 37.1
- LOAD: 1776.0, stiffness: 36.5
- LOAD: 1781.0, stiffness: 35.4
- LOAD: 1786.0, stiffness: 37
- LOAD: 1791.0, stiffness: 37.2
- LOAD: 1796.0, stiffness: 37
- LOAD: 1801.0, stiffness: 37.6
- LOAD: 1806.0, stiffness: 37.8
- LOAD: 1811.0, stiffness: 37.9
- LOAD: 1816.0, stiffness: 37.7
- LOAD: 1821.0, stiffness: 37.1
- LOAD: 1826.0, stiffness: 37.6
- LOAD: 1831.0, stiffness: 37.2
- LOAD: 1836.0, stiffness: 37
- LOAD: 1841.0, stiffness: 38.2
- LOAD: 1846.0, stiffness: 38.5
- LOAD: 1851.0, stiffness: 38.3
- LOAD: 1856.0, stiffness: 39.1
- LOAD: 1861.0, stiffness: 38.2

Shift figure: 2.2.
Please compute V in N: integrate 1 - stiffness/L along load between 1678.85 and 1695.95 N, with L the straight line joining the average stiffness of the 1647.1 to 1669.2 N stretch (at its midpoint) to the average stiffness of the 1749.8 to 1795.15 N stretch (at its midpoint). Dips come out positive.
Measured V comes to 0.9 N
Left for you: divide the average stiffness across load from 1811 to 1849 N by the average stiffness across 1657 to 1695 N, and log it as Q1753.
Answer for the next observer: 1.0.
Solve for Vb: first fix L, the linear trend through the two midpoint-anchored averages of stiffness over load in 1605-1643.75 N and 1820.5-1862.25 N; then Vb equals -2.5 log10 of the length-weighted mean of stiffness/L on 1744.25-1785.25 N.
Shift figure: 0.04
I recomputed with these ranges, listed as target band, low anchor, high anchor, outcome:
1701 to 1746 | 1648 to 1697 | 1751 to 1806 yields 0.7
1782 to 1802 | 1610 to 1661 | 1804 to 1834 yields 0.5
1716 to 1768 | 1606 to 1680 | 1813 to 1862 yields 1.8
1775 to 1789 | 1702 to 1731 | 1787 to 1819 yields 0.5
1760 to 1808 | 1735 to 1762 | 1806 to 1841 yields 0.9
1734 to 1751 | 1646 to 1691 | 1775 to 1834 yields 0.3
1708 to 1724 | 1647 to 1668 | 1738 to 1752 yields 0.3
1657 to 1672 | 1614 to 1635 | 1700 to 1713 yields -0.5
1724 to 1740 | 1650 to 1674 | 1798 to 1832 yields 0.7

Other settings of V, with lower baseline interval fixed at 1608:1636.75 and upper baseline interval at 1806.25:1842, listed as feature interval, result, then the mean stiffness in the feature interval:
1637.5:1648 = 0.0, 40.7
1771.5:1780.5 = 0.5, 36.4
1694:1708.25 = 0.8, 37.4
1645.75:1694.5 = 0.8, 39.5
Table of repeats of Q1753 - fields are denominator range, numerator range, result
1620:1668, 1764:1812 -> 0.91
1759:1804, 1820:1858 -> 1.02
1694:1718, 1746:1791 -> 0.99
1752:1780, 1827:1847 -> 1.01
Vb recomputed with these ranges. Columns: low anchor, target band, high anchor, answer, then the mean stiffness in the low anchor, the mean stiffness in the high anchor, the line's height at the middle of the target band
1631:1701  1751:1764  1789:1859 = 0.00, 39.5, 37.7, 38.5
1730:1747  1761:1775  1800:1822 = 0.01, 37.3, 37.7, 37.4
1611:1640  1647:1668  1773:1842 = -0.03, 40.8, 37.2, 40.2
